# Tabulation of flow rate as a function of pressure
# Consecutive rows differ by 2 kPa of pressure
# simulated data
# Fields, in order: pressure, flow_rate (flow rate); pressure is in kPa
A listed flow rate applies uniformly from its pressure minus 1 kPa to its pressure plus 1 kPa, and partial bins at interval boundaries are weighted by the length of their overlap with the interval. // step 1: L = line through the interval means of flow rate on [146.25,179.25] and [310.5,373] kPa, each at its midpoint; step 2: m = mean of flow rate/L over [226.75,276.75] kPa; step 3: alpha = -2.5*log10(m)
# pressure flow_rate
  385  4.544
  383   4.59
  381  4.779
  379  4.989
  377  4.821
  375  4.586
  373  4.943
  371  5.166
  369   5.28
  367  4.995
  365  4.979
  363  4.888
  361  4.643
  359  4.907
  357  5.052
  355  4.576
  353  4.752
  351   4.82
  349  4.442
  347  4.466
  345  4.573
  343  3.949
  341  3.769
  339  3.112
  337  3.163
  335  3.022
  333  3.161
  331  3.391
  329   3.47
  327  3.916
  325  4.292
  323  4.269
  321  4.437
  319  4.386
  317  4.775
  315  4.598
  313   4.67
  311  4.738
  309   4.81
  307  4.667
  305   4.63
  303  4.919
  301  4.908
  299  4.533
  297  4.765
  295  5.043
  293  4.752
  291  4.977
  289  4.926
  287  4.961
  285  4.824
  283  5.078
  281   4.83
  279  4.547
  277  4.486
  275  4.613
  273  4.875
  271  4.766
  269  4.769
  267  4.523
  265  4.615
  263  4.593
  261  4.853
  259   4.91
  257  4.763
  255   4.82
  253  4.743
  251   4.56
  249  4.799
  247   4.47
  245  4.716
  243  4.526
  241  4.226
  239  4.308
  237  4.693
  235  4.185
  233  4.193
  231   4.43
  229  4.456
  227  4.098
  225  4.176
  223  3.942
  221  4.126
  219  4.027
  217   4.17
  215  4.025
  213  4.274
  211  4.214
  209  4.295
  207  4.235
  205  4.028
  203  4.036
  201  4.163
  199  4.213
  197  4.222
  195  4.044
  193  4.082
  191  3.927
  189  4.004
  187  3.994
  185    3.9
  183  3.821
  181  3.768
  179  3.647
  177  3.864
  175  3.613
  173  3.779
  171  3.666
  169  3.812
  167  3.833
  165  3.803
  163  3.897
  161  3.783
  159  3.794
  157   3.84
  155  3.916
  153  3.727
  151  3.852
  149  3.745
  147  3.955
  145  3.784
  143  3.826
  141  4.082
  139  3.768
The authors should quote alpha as -0.13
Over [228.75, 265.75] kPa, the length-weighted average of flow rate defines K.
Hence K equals 4.57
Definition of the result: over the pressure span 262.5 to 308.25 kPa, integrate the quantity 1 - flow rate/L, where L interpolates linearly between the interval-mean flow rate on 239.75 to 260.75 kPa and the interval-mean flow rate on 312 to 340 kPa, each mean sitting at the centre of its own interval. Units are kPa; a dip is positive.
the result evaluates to -4.9 kPa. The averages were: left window 4.66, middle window 4.77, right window 3.9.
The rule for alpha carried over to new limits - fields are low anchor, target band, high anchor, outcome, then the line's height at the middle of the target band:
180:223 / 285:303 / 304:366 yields -0.15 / 4.23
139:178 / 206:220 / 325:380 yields -0.05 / 3.97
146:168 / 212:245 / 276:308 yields 0.02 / 4.35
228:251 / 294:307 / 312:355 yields -0.14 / 4.21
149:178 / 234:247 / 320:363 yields -0.13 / 3.94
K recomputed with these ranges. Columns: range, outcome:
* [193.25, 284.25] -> 4.43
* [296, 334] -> 4.39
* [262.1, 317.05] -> 4.76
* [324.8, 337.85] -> 3.44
